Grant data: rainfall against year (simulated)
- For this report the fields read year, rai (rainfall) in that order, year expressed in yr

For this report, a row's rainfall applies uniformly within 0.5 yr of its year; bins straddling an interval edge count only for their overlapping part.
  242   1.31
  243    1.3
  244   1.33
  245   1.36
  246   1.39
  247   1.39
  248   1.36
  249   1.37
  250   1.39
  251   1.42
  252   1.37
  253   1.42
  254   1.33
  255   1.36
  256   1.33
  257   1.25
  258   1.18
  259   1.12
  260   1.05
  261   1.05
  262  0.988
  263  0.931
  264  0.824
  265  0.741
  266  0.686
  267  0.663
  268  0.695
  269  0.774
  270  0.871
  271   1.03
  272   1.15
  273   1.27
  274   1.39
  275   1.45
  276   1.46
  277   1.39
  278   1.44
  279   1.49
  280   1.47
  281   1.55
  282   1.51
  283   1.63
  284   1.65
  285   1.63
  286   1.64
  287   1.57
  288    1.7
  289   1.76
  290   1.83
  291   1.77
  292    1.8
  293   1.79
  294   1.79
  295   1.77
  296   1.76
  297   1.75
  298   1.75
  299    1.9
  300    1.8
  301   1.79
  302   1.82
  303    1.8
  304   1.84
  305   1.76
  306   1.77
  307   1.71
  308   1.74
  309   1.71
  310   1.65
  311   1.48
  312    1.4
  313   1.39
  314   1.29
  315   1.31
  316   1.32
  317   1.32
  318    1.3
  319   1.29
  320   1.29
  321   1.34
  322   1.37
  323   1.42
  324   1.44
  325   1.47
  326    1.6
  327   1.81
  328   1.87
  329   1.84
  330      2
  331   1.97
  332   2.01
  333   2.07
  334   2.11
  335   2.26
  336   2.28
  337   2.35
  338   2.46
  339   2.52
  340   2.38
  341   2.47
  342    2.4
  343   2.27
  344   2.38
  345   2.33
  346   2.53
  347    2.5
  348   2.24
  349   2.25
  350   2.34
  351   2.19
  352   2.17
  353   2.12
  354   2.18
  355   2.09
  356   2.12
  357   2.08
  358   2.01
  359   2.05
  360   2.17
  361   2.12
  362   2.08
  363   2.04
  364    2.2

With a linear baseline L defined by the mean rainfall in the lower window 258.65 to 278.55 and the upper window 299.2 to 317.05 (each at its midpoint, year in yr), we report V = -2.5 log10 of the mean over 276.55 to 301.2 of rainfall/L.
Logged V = -0.24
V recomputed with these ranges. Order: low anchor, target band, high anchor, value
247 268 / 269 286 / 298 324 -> -0.073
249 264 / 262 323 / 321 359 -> 0.100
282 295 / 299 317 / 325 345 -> 0.163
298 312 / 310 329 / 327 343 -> 0.330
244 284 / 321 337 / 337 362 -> 0.105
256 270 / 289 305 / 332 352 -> -0.176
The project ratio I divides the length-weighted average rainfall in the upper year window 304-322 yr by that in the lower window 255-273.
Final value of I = 1.5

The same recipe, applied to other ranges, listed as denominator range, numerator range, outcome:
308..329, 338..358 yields 1.56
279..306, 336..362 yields 1.32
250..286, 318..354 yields 1.66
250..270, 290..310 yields 1.67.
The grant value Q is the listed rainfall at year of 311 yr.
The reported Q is 1.48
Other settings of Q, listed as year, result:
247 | 1.39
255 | 1.36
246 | 1.39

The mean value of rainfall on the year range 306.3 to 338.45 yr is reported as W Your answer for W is 1.68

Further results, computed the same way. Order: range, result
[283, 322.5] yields 1.62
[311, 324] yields 1.35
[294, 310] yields 1.77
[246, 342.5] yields 1.55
